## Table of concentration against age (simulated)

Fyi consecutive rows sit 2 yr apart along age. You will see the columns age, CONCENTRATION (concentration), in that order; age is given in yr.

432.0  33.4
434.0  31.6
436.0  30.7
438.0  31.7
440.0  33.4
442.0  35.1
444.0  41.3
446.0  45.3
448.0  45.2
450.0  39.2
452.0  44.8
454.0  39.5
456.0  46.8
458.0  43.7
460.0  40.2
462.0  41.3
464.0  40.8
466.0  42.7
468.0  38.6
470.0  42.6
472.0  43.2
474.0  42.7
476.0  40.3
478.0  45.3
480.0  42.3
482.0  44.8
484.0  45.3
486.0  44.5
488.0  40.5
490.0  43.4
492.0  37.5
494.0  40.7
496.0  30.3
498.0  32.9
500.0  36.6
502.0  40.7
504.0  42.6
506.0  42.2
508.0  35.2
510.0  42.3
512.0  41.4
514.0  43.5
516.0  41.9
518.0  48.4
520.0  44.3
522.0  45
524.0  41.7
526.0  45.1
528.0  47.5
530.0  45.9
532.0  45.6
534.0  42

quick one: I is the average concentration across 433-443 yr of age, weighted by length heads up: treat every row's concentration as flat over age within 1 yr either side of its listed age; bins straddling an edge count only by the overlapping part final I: 32.5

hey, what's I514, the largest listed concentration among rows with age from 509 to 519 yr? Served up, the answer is 48.4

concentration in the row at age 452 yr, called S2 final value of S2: 44.8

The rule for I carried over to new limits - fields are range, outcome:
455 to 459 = 45.2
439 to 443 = 34.2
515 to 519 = 45.1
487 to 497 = 38.5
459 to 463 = 40.8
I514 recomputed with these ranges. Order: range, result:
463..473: 43.2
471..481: 45.3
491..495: 40.7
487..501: 43.4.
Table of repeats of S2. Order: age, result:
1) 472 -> 43.2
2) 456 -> 46.8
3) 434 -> 31.6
